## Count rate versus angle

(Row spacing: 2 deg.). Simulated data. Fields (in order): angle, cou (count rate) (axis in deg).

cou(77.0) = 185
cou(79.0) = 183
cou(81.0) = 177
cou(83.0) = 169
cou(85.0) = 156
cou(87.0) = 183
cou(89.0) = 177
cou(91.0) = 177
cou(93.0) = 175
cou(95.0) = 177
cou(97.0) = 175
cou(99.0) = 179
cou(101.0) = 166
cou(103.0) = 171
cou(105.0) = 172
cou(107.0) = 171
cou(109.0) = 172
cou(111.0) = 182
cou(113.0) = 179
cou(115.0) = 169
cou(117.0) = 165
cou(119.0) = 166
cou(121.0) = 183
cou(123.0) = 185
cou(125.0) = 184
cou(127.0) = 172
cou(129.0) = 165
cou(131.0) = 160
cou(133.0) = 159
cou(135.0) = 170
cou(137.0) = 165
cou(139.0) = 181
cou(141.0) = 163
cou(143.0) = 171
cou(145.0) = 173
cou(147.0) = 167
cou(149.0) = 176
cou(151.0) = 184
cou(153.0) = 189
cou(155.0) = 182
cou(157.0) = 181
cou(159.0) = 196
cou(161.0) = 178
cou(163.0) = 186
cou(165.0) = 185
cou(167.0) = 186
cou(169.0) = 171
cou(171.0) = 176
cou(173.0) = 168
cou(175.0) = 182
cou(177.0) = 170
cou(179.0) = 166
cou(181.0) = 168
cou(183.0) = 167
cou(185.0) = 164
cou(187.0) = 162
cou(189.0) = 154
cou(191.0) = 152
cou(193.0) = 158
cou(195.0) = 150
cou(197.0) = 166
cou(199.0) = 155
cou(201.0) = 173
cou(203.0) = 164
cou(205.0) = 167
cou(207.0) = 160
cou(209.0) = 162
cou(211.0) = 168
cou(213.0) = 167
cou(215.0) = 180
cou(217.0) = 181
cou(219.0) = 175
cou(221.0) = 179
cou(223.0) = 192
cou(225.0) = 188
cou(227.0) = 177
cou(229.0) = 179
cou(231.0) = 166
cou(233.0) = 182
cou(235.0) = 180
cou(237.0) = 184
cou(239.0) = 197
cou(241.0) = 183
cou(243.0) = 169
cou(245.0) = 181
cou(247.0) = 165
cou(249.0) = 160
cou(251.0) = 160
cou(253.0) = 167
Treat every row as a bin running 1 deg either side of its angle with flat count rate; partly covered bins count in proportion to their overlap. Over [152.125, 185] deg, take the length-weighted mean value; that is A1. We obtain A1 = 178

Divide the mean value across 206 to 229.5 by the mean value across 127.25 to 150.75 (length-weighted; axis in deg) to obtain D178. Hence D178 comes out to 1.04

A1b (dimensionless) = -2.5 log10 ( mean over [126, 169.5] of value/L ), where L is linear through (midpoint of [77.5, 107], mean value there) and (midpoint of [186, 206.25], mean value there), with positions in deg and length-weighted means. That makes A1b -0.06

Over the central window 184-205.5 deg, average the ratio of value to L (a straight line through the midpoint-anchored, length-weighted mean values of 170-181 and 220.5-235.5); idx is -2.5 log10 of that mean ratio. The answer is 0.10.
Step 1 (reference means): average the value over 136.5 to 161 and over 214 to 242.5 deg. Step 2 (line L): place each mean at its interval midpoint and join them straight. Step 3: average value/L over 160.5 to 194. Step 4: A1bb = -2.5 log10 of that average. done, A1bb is 0.06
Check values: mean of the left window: 178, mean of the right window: 181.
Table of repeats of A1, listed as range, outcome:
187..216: 163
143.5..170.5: 181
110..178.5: 175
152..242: 174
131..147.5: 168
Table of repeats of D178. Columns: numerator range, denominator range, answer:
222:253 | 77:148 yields 1.03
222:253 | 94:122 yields 1.02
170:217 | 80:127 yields 0.95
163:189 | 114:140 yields 1.00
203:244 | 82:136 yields 1.02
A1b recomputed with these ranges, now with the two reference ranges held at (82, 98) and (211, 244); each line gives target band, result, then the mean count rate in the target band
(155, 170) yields -0.04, 183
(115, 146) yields 0.03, 171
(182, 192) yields 0.12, 160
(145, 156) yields -0.02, 179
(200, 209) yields 0.08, 166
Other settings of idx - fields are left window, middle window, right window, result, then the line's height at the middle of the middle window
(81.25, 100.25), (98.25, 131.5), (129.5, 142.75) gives -0.019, 170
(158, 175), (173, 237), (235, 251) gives 0.054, 178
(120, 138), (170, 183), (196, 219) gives -0.013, 169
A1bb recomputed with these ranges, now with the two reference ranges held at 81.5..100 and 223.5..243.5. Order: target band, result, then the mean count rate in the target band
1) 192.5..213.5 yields 0.11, 163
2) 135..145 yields 0.04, 170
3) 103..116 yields 0.01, 174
